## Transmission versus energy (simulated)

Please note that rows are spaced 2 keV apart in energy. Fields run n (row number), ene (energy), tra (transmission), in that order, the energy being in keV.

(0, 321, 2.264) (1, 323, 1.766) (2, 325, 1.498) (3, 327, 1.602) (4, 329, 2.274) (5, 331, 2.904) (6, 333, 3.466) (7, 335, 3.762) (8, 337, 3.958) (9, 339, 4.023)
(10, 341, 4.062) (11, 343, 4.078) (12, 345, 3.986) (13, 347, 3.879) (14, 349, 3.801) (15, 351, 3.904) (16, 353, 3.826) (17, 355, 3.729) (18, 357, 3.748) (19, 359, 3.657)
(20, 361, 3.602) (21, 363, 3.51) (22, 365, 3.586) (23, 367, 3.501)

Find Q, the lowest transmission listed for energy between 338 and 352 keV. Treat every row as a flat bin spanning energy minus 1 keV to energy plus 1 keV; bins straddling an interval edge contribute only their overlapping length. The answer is 3.801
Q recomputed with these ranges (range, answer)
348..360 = 3.657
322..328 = 1.498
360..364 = 3.51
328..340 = 2.274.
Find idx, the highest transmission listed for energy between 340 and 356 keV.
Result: 4.078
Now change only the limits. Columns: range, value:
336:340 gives 4.023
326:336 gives 3.762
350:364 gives 3.904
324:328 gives 1.602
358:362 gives 3.657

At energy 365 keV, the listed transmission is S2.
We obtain 3.586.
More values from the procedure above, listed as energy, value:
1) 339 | 4.023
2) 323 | 1.766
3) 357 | 3.748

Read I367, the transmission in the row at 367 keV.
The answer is 3.501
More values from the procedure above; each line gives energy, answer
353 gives 3.826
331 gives 2.904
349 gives 3.801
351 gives 3.904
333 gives 3.466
